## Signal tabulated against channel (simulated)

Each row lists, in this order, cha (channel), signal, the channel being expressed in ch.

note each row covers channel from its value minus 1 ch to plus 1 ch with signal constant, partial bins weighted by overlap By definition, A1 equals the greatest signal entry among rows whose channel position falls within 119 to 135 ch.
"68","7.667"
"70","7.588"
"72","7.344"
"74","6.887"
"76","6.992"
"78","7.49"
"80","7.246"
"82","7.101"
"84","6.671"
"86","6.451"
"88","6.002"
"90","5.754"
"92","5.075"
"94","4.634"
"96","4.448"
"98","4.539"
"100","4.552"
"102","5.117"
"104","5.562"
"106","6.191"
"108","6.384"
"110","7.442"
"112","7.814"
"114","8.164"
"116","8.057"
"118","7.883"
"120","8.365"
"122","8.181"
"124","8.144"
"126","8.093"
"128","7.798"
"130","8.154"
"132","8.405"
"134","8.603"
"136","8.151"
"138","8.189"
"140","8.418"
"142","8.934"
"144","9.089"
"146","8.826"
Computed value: 8.603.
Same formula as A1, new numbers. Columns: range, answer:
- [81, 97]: 7.101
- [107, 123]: 8.365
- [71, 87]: 7.49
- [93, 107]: 6.191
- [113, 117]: 8.164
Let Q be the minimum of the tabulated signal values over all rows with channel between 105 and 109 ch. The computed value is 6.191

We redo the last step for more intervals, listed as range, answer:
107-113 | 6.384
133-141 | 8.151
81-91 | 5.754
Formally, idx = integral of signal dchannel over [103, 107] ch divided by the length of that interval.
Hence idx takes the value 5.88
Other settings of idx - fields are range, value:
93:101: 4.54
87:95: 5.37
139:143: 8.68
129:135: 8.39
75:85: 7.1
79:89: 6.69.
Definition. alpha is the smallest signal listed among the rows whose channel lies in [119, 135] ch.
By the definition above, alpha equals 7.798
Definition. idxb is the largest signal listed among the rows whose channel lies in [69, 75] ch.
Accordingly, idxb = 7.588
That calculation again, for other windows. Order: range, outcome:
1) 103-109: 6.384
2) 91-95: 5.075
